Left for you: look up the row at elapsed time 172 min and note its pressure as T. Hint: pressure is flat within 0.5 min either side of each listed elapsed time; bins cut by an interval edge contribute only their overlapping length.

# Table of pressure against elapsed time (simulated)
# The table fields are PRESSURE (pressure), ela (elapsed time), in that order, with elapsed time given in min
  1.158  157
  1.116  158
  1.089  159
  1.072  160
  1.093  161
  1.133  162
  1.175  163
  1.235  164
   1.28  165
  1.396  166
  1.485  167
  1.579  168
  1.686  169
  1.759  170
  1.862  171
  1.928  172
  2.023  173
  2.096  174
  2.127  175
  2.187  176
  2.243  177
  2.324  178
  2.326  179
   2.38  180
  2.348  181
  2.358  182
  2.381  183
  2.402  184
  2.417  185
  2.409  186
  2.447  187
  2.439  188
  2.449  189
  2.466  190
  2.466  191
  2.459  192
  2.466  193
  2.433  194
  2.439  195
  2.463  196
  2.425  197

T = 1.928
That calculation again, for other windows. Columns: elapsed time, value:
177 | 2.243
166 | 1.396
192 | 2.459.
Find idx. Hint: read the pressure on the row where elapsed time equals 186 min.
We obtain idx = 2.409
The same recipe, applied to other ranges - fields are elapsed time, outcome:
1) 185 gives 2.417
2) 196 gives 2.463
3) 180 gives 2.38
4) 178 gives 2.324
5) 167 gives 1.485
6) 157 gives 1.158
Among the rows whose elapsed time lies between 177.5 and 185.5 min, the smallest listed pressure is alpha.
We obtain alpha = 2.324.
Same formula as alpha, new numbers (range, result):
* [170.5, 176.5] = 1.862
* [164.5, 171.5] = 1.28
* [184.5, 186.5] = 2.409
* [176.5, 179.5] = 2.243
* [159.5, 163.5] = 1.072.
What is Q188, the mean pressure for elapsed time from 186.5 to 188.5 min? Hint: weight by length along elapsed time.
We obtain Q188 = 2.44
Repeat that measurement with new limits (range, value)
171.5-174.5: 2.02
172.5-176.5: 2.11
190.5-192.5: 2.46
